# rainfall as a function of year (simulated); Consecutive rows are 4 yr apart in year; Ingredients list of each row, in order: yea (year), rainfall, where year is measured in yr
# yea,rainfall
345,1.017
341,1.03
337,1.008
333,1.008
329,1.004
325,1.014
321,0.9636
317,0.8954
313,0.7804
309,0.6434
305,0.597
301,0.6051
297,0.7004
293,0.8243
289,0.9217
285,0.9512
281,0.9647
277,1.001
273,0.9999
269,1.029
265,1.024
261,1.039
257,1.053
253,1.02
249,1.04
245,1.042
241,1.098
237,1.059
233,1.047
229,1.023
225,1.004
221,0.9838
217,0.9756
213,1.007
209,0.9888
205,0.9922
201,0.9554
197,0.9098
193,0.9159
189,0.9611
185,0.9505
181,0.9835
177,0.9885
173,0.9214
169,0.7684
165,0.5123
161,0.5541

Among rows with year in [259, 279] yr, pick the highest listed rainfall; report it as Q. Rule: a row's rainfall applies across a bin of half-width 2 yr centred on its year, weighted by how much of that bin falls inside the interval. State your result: 1.039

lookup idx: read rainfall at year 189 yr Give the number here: 0.9611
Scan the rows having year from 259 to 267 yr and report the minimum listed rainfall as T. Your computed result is 1.024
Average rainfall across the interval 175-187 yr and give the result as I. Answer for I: 0.974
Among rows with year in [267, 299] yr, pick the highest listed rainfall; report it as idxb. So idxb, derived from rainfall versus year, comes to 1.029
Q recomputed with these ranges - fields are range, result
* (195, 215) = 1.007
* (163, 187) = 0.9885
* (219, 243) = 1.098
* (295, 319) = 0.8954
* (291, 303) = 0.8243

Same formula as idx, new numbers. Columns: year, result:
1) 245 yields 1.042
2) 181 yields 0.9835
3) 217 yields 0.9756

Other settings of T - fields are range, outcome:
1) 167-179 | 0.7684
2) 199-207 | 0.9554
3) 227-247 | 1.023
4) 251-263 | 1.02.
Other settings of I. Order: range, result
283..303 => 0.801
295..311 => 0.636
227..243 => 1.06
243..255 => 1.03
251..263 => 1.04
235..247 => 1.07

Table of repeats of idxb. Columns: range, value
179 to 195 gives 0.9835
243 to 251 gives 1.042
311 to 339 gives 1.014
